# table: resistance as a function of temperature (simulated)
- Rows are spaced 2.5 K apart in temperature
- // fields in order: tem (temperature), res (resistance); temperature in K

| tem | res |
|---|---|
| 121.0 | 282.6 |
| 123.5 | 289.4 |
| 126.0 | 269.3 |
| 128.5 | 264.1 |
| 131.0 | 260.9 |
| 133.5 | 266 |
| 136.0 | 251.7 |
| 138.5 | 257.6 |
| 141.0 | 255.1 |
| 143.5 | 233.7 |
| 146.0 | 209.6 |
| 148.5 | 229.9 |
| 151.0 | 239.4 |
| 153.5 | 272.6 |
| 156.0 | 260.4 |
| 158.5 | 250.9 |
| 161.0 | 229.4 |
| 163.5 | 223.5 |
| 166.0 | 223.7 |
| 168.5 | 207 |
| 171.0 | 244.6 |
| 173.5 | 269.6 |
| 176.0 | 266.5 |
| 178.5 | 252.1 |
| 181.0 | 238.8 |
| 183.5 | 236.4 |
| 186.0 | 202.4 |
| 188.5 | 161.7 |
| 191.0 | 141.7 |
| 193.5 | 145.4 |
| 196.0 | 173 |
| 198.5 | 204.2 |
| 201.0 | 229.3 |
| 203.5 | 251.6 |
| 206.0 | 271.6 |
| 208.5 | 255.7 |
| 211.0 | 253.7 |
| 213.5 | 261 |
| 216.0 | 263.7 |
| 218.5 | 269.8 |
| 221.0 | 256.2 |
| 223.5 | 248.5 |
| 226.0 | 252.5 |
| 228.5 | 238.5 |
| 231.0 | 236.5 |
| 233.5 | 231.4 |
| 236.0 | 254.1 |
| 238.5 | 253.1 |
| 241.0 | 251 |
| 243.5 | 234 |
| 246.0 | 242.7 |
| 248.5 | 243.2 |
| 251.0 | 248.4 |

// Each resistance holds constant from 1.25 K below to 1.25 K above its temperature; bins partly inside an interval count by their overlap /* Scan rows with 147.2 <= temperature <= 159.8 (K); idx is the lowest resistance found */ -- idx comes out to 229.9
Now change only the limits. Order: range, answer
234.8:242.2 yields 251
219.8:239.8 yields 231.4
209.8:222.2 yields 253.7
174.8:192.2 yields 141.7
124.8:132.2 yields 260.9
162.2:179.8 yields 207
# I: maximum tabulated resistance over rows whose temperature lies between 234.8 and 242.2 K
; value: 254.1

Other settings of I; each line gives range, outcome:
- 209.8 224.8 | 269.8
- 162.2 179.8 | 269.6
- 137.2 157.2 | 272.6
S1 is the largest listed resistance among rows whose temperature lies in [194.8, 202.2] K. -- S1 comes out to 229.3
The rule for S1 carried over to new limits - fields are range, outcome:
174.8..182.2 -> 266.5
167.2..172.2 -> 244.6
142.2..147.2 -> 233.7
